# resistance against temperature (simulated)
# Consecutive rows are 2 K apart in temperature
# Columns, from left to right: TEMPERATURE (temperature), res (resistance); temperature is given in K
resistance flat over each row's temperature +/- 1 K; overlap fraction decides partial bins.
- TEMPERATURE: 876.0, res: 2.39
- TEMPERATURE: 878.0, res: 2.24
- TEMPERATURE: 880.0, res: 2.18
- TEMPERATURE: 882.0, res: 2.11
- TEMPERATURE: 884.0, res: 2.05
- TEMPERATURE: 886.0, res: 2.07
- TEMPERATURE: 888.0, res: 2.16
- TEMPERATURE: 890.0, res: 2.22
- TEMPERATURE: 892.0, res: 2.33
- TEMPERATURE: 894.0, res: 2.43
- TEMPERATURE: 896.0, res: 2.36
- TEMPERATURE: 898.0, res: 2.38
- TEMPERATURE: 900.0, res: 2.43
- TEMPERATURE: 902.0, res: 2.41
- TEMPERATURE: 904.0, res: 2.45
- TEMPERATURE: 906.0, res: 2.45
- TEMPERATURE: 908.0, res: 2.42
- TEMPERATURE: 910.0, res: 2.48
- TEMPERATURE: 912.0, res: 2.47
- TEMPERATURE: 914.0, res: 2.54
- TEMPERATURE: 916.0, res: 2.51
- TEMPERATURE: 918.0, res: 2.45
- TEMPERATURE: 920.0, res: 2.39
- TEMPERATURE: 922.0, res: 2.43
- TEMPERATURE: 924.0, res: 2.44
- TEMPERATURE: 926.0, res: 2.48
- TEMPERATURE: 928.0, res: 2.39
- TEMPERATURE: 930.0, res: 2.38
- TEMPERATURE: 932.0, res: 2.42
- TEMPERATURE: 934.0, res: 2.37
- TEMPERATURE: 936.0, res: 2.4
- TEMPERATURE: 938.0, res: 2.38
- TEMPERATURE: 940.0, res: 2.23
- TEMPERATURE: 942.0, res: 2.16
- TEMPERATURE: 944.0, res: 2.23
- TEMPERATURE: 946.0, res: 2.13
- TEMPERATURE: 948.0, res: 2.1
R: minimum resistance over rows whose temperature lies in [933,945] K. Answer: 2.16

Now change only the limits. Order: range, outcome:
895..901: 2.36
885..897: 2.07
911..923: 2.39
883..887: 2.05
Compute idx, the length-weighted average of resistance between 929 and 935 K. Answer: 2.39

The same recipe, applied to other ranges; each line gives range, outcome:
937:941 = 2.3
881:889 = 2.1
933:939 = 2.38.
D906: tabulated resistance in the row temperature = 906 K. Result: 2.45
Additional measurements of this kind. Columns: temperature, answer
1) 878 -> 2.24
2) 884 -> 2.05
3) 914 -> 2.54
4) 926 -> 2.48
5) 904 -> 2.45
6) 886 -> 2.07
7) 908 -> 2.42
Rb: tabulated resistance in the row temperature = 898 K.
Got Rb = 2.38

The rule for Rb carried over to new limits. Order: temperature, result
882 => 2.11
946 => 2.13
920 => 2.39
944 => 2.23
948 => 2.1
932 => 2.42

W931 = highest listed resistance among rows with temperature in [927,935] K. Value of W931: 2.42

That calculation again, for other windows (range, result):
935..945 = 2.4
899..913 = 2.48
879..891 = 2.22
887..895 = 2.43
